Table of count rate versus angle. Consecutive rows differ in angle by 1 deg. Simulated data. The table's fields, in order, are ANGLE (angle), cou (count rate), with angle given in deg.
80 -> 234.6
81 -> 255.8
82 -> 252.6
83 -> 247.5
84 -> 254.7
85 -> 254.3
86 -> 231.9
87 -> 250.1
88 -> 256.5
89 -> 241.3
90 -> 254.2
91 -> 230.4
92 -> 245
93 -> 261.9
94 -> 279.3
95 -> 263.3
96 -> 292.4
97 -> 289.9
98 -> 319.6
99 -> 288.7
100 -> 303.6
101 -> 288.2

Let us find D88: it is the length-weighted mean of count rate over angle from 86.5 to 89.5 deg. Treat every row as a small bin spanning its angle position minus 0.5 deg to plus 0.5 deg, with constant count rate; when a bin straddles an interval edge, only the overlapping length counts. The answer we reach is 249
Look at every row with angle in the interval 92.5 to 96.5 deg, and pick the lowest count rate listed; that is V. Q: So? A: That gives 261.9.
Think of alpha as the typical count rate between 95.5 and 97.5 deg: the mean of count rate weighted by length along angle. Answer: 291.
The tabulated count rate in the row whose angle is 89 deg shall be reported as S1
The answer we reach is 241.3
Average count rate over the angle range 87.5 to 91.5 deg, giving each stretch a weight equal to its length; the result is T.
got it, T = 246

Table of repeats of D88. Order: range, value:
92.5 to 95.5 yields 268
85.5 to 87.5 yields 241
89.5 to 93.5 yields 248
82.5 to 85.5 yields 252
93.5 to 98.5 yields 289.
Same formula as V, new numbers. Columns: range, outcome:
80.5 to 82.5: 252.6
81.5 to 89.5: 231.9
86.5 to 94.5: 230.4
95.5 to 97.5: 289.9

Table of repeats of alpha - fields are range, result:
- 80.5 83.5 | 252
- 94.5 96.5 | 278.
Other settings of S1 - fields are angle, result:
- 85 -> 254.3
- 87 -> 250.1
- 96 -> 292.4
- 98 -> 319.6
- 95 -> 263.3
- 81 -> 255.8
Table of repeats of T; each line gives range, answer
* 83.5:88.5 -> 250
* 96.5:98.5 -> 305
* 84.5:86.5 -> 243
